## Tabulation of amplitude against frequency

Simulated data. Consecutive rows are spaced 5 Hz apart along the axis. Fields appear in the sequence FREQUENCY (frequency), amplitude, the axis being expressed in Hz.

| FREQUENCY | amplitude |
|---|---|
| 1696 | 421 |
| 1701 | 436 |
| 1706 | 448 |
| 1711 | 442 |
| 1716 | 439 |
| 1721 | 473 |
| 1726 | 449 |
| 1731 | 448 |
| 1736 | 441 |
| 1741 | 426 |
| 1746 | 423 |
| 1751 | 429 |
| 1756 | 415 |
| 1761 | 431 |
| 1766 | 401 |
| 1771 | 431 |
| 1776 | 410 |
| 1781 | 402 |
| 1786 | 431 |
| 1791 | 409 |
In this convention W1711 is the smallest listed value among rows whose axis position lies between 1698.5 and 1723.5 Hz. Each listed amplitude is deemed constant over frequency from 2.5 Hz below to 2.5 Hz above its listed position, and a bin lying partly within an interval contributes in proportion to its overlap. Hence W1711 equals 436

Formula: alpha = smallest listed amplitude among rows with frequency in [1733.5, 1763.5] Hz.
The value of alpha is 415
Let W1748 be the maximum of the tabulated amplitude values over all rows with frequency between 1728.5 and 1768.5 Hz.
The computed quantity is 448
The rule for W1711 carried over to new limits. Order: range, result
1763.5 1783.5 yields 401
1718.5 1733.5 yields 448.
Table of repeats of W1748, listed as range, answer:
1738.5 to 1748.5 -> 426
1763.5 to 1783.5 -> 431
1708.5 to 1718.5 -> 442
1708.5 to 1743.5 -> 473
